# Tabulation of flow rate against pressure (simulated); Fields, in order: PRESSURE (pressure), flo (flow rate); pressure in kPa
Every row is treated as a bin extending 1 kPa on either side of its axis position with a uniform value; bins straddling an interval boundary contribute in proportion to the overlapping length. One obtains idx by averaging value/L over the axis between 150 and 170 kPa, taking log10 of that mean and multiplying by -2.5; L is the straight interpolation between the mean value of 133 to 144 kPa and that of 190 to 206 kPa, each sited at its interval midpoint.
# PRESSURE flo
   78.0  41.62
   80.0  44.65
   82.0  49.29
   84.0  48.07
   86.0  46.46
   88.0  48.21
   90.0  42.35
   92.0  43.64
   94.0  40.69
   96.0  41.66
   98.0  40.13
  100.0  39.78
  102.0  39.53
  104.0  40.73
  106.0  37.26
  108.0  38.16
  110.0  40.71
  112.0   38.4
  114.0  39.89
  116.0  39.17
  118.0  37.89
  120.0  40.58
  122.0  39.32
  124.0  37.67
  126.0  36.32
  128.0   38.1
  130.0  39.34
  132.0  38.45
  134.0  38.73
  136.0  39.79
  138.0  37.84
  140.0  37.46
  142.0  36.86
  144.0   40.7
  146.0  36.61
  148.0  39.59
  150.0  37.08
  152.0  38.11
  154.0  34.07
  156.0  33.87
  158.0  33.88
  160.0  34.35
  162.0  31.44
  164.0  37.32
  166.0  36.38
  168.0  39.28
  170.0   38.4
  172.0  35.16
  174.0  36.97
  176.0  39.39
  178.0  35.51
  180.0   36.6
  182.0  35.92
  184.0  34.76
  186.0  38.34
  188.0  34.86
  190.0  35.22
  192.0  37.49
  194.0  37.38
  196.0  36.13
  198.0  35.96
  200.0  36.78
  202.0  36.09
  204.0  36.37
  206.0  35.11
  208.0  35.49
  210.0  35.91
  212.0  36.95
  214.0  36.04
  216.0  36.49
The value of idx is 0.060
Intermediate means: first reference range 38.4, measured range 35.6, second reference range 36.4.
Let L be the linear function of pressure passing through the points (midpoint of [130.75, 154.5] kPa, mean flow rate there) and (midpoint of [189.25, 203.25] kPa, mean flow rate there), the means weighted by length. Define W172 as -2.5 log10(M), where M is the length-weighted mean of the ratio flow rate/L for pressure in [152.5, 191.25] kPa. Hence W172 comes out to 0.04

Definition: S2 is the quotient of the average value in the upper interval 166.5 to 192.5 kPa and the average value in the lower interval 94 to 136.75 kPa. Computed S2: 0.9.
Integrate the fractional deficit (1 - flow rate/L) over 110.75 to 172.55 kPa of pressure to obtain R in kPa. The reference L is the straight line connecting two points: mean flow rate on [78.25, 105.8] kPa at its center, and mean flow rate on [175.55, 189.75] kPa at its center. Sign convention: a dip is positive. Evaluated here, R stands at 3.0 kPa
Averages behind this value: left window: 43.2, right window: 36.3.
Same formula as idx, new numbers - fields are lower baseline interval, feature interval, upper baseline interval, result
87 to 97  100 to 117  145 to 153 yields 0.07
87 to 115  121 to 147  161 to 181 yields 0.02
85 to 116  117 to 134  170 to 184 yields 0.03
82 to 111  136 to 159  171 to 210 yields 0.06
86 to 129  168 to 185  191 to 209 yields 0.02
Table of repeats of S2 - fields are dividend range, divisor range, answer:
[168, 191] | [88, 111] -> 0.90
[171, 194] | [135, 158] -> 0.98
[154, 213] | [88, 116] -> 0.89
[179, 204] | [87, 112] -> 0.89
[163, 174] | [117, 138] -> 0.97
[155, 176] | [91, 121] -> 0.90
